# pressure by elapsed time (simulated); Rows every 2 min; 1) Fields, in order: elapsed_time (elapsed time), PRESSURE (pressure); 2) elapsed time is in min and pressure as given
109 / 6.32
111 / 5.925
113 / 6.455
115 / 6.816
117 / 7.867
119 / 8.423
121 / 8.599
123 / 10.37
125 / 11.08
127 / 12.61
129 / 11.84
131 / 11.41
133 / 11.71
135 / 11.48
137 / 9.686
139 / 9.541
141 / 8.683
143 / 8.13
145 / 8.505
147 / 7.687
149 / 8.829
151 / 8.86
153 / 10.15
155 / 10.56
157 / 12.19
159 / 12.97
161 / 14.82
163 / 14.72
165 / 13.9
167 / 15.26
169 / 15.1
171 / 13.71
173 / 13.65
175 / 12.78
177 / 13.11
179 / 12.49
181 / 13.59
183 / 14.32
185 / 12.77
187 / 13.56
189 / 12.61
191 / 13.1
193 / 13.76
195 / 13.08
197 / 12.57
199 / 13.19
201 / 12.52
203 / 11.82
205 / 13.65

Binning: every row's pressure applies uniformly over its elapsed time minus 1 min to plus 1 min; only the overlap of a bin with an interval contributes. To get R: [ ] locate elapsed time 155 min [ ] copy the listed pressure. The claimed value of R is 10.56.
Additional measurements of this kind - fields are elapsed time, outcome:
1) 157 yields 12.19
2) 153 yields 10.15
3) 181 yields 13.59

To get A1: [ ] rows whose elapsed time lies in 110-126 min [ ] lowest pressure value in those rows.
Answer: 5.925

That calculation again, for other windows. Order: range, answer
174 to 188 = 12.49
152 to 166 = 10.15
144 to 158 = 7.687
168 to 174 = 13.65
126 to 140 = 9.541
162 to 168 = 13.9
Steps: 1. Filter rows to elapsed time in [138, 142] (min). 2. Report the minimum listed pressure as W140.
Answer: 8.683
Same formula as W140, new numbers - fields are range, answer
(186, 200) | 12.57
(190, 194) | 13.1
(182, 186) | 12.77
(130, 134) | 11.41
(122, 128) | 10.37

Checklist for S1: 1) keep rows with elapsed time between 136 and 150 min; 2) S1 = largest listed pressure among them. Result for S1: 9.686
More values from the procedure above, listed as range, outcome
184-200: 13.76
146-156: 10.56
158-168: 15.26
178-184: 14.32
